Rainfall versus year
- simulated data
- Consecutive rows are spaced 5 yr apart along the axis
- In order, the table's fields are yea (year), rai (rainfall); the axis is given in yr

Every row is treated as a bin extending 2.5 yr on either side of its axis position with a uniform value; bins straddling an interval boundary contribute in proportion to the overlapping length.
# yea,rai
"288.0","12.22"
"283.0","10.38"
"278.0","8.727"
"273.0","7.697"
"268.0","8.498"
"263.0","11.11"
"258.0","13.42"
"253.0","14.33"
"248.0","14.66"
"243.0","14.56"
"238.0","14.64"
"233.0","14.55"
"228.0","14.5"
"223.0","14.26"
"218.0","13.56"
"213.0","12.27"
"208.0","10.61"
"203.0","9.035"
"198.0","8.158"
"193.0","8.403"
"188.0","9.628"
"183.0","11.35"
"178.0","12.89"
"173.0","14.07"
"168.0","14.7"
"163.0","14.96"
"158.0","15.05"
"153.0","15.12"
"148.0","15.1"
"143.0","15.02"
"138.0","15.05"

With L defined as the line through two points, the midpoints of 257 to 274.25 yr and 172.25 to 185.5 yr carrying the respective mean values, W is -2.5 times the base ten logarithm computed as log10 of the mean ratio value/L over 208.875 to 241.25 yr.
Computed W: -0.224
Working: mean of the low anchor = 12.6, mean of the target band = 13.8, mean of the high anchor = 10.1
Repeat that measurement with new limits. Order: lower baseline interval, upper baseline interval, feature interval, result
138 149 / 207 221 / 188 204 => 0.45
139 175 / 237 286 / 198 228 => 0.11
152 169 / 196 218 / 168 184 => 0.02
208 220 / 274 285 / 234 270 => -0.23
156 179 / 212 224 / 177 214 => 0.34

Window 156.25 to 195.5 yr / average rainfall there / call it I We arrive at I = 12.6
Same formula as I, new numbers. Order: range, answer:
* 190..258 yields 12.6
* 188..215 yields 9.64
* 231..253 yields 14.6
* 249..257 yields 14.2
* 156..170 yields 14.9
